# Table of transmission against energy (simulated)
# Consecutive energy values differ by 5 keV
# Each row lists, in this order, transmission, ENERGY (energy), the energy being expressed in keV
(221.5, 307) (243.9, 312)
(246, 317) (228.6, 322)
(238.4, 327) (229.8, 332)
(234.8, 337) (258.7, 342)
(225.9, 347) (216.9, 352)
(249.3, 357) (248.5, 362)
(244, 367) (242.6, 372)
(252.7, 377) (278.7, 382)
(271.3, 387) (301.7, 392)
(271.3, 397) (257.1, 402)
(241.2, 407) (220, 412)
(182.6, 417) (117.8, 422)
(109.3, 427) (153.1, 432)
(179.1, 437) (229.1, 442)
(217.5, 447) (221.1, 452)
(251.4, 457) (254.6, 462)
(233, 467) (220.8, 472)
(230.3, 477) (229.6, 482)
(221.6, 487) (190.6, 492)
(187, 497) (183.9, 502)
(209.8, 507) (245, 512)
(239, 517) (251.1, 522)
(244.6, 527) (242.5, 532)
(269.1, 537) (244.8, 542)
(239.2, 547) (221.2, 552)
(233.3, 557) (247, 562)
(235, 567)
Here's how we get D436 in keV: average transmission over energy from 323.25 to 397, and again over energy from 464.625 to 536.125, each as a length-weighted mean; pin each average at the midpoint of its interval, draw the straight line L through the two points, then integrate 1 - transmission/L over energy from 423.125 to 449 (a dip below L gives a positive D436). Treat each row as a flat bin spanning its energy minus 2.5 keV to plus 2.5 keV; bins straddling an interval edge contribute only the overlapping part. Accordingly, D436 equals 6.8 keV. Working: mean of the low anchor 250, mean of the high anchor 225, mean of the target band 174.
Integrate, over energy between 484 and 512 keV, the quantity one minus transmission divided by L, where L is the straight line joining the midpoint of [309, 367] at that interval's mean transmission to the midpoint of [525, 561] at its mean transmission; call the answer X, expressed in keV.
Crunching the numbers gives 4.4 keV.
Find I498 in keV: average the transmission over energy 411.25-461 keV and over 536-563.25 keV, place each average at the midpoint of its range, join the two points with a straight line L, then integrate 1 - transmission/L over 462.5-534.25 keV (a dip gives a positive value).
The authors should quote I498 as -2.4 keV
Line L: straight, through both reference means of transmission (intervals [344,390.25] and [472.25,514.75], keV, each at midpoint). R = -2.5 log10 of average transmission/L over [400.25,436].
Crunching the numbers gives 0.28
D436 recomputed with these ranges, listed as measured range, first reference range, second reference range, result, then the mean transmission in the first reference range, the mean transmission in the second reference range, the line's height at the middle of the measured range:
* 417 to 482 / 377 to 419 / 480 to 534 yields 9.8 keV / 254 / 222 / 239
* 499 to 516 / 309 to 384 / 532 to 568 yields 1.9 keV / 242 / 242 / 242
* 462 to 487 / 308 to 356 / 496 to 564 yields 0.4 keV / 236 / 234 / 234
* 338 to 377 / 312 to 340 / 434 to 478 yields -1.2 keV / 237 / 225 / 234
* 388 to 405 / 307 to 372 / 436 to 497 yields -3.2 keV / 238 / 223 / 231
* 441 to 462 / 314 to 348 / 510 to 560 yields 0.7 keV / 238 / 243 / 241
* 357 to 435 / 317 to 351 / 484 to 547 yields 2.3 keV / 236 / 228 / 233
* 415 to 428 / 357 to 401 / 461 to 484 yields 5.8 keV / 263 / 232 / 249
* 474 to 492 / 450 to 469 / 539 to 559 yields 1.3 keV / 241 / 236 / 239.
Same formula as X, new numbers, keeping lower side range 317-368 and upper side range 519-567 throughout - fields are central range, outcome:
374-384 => -1.06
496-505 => 2.06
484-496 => 1.84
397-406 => -0.72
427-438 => 4.06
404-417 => 0.93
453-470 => -0.17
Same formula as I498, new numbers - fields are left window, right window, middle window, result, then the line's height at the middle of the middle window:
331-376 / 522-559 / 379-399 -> -3.33 keV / 240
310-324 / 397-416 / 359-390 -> -2.28 keV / 239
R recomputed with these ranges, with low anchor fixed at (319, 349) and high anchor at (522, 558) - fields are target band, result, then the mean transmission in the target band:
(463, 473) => 0.04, 232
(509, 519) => 0.01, 241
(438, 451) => 0.10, 218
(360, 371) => -0.04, 246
